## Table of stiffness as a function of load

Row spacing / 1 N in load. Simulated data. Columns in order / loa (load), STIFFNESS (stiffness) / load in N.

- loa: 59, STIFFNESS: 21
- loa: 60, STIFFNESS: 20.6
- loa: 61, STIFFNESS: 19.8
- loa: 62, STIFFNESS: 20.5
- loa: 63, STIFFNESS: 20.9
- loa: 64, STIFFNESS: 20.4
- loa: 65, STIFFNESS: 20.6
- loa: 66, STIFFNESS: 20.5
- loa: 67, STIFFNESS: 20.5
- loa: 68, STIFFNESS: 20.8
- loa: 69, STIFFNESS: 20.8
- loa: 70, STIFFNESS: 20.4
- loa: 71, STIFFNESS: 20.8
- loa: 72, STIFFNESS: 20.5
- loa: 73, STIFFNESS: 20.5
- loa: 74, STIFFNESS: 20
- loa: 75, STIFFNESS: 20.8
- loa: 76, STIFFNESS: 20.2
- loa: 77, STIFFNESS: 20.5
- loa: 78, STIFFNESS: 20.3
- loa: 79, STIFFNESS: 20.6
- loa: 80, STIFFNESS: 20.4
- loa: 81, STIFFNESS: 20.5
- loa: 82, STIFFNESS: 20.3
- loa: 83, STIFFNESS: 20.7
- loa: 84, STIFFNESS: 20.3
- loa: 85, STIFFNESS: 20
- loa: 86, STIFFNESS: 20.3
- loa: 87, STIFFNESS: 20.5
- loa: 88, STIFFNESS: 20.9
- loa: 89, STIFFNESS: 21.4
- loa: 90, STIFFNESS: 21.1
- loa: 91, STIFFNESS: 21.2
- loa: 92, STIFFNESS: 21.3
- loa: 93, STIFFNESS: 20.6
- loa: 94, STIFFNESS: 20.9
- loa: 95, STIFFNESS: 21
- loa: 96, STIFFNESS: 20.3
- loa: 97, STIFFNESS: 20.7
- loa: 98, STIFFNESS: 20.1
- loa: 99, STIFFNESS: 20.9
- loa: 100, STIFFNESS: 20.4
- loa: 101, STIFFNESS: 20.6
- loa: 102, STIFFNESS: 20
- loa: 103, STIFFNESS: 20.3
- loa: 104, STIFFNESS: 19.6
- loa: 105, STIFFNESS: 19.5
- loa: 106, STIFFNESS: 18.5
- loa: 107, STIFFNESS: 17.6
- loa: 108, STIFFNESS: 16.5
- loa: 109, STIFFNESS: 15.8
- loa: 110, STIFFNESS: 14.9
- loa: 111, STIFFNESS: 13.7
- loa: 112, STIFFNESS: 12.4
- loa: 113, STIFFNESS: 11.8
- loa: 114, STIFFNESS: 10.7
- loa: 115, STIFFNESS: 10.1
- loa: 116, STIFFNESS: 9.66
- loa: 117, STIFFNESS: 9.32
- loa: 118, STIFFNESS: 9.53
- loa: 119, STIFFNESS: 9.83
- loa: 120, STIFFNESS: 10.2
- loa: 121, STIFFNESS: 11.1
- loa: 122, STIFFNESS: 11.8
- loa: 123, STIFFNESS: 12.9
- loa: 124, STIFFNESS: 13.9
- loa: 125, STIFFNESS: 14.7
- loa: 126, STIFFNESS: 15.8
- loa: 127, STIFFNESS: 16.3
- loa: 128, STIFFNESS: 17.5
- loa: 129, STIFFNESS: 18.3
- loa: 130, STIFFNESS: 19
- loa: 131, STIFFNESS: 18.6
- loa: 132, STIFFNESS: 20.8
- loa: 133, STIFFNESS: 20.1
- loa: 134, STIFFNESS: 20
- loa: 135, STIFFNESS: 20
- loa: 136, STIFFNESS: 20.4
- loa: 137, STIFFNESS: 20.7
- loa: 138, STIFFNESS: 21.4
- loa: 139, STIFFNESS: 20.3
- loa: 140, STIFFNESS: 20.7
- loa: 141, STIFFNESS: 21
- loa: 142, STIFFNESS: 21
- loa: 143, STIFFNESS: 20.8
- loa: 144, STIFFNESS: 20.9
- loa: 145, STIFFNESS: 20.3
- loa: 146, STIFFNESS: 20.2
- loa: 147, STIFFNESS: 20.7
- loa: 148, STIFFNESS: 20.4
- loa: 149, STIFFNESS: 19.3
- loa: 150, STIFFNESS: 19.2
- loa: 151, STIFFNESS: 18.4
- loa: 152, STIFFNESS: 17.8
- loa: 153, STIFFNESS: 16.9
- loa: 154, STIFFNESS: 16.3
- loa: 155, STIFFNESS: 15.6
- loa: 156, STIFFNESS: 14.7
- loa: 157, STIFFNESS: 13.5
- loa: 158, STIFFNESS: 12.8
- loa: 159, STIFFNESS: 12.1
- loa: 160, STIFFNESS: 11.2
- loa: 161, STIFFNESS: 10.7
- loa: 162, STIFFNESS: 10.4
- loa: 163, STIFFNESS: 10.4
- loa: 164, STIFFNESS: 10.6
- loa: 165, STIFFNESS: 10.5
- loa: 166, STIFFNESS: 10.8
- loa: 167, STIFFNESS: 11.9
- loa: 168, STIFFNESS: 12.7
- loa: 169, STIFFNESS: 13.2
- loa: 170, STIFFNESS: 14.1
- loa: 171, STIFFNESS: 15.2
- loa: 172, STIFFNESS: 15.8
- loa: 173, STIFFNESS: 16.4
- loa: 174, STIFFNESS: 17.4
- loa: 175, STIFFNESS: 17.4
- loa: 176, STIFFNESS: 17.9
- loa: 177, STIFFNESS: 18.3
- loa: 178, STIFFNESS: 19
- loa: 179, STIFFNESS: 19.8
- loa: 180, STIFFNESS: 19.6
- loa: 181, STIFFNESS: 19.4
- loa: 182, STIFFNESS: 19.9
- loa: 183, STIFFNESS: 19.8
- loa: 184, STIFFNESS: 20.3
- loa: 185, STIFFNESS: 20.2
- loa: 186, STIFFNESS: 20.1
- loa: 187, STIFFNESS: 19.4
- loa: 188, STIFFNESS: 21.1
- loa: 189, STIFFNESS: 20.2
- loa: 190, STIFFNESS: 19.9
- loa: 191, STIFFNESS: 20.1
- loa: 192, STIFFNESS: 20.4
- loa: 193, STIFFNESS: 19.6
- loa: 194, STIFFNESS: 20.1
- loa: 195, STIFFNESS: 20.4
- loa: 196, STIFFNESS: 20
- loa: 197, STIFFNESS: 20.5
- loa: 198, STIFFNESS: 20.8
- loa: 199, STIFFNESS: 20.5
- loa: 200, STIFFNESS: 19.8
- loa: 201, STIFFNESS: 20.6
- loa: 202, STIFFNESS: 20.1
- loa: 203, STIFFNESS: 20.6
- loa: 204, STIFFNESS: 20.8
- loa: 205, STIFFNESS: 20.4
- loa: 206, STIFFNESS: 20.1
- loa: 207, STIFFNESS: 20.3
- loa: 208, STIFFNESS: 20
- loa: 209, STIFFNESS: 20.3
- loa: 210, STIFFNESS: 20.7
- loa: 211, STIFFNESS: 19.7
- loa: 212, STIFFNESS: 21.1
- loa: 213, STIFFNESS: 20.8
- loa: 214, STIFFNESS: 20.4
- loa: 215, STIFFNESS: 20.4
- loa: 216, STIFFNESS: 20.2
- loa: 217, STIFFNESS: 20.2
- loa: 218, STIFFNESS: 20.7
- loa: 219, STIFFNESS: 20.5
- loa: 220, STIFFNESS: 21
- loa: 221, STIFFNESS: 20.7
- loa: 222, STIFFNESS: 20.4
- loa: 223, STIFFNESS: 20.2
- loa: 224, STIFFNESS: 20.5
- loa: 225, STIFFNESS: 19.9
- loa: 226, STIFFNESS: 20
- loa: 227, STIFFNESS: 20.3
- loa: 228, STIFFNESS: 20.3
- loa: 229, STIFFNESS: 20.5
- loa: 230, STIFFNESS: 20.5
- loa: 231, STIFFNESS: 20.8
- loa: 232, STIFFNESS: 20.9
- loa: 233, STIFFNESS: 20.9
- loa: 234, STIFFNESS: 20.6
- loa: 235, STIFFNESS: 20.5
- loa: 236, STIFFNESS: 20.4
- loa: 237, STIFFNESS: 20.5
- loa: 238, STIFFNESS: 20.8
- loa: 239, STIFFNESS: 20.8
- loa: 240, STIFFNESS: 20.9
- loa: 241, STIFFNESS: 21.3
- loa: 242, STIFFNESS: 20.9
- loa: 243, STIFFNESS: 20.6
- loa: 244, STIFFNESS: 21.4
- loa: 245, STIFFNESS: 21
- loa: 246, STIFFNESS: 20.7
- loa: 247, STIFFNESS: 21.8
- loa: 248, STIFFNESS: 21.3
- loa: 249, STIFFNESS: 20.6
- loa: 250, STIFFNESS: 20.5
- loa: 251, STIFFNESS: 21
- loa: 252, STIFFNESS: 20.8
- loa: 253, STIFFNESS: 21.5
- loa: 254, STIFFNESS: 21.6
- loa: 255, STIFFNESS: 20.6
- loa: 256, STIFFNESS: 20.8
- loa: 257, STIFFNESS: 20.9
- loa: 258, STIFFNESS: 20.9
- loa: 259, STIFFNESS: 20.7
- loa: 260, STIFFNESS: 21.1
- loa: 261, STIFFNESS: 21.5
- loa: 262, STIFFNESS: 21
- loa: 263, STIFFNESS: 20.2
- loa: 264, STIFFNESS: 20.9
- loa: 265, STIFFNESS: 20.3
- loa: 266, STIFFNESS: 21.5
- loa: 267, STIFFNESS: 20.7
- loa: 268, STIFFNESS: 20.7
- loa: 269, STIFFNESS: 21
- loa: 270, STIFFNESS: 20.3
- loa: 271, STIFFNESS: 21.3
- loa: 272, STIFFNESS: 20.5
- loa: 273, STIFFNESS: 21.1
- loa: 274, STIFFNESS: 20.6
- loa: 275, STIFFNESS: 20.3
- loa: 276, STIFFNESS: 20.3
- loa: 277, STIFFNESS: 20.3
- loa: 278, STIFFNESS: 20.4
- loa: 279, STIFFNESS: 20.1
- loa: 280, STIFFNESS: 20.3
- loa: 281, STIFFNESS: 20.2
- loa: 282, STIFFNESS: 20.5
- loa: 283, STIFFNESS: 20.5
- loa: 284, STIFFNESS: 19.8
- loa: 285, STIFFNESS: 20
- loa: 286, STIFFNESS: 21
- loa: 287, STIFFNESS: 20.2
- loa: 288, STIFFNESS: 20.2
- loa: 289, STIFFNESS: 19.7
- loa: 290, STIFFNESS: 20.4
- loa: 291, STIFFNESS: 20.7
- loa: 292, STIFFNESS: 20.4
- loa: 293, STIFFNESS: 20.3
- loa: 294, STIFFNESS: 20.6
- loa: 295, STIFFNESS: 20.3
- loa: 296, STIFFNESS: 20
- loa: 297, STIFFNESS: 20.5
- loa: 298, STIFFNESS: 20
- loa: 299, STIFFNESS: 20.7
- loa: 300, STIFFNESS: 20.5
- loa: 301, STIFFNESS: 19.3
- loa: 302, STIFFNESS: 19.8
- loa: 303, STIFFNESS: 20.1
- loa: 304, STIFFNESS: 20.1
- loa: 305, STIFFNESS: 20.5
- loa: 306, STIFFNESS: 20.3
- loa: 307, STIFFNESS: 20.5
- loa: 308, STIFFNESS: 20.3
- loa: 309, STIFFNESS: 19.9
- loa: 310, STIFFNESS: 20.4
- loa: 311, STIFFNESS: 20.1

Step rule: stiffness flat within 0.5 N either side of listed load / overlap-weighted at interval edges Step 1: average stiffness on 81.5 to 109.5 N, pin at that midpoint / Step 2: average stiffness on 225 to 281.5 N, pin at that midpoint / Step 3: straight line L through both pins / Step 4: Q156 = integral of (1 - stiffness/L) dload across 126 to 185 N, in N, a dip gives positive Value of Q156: 8.93 N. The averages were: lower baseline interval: 20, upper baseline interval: 20.7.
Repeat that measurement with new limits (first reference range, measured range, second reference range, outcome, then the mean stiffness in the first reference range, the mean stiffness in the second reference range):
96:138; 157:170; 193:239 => 4.7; 16.3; 20.4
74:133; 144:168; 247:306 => 4.4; 17.6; 20.6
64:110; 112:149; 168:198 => 5.4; 20.2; 18.7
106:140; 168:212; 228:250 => -1.6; 15.4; 20.8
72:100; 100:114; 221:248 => 2.5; 20.6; 20.7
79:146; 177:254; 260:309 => -3.9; 18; 20.4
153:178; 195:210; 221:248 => -2.4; 13.9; 20.7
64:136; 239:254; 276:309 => -1.0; 18.1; 20.3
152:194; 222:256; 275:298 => -3.9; 16.3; 20.3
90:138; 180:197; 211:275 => -0.8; 16.9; 20.7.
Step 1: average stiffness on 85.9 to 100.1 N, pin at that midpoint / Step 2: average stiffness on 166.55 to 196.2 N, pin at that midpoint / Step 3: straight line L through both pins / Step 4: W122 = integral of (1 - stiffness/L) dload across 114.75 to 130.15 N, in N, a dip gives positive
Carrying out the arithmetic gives 5.3 N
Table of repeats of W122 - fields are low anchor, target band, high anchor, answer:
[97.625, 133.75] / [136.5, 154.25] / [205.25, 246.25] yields -3.0 N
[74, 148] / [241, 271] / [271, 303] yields -1.5 N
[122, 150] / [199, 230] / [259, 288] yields -0.8 N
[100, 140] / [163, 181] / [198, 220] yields 3.2 N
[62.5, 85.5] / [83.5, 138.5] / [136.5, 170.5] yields 3.4 N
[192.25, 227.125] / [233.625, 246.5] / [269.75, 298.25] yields -0.3 N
